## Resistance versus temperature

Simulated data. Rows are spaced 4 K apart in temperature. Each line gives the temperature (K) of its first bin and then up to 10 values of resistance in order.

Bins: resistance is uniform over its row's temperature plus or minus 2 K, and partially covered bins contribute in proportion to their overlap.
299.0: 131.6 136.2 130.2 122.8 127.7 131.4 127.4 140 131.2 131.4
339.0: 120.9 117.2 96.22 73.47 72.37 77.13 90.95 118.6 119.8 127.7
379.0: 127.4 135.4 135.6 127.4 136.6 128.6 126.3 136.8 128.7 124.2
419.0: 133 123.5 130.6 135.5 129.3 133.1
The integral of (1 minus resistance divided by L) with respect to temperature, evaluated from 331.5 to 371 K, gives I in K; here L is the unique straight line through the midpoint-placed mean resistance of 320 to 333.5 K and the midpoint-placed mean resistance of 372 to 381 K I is 8.5 K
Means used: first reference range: 133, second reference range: 127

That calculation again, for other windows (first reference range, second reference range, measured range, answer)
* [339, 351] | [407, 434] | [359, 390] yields -1.5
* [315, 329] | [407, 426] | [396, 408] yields -0.1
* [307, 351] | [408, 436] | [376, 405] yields -0.9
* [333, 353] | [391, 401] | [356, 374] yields 2.5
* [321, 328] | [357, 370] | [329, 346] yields -0.3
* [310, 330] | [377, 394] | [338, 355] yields 4.4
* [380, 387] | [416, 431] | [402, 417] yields 0.2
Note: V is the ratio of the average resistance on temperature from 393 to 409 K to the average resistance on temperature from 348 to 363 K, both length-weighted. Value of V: 1.69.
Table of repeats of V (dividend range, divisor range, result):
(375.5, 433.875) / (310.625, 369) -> 1.17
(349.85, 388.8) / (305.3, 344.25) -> 0.85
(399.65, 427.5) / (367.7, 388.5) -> 1.00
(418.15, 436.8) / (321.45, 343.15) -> 1.01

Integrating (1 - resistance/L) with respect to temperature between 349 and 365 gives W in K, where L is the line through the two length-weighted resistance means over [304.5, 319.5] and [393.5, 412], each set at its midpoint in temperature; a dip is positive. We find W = 6.3 K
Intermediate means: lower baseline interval 128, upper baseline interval 131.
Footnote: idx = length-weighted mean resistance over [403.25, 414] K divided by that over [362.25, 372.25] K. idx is 1.18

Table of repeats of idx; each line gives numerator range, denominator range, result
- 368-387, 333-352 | 1.17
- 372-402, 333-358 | 1.29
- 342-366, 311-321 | 0.69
